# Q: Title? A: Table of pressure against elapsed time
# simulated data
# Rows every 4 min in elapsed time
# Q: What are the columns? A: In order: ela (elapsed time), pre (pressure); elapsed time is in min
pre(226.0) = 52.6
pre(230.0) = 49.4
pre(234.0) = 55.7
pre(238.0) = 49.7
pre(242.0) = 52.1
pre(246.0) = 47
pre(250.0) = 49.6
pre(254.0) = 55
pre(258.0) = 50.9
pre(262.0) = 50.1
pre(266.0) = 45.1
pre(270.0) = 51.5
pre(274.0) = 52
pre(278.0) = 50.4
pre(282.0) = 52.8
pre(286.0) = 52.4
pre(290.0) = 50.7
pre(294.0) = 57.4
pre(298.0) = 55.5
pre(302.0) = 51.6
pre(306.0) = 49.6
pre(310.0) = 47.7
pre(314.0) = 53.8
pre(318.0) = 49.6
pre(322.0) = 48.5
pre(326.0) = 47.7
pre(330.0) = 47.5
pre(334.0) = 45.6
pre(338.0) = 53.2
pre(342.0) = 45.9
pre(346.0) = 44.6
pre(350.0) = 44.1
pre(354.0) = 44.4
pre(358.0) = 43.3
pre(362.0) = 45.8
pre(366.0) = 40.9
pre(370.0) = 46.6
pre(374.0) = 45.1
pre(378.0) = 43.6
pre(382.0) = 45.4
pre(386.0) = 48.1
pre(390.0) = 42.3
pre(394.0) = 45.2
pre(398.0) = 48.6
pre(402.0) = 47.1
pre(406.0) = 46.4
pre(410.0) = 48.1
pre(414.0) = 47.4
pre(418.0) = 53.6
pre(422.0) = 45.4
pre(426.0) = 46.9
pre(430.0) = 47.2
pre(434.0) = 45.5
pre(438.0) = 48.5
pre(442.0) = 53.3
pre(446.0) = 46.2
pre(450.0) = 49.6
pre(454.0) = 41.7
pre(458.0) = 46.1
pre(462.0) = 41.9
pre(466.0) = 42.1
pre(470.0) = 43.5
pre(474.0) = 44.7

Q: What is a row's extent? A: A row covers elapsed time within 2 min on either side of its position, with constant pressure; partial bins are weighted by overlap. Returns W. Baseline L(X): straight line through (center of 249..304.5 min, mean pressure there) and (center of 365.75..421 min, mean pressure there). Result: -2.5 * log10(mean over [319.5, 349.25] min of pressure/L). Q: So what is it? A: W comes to 0.04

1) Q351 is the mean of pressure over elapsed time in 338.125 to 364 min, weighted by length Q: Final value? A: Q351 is 45.3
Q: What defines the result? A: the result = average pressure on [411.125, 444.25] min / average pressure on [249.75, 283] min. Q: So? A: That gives 1.0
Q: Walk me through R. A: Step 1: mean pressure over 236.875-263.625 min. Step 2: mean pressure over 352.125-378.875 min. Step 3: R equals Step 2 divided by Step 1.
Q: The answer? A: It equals 0.9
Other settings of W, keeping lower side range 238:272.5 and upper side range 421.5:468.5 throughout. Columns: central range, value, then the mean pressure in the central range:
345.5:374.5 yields 0.09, 44.3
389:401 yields 0.03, 45.8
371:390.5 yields 0.06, 45.2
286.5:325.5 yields -0.05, 51.5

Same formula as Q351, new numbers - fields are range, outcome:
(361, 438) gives 46.3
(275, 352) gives 50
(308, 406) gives 46.4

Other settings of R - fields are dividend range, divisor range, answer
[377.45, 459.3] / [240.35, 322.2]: 0.92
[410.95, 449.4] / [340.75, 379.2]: 1.09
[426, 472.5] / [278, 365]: 0.94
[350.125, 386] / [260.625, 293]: 0.88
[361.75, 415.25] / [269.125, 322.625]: 0.88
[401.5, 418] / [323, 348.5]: 1.01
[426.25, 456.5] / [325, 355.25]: 1.02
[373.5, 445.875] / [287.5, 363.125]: 0.96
